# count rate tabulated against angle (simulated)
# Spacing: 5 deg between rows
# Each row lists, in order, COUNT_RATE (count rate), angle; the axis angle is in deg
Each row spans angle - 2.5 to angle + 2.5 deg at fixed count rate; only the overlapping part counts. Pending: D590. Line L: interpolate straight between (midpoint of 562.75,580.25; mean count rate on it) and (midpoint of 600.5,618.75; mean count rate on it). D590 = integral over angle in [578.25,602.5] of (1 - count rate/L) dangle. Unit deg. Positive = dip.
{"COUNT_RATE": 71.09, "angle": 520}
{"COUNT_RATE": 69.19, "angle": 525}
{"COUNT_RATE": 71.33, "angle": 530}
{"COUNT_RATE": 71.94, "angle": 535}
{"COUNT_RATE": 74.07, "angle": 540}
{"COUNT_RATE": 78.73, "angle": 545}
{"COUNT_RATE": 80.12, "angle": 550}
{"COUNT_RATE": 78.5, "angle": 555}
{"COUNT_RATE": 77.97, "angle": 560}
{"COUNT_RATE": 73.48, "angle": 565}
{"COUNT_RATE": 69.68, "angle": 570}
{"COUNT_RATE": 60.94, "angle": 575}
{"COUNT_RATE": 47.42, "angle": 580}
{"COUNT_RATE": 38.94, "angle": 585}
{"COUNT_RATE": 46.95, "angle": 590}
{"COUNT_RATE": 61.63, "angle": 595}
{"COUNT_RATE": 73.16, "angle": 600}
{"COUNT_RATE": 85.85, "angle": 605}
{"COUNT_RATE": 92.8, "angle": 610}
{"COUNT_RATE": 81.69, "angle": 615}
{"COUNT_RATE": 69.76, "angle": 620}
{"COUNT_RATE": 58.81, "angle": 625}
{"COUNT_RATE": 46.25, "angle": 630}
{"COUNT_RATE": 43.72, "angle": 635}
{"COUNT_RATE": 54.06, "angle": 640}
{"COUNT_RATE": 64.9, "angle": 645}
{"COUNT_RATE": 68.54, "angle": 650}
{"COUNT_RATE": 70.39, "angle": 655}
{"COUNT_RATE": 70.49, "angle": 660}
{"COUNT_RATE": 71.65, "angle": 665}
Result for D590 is 6.8 deg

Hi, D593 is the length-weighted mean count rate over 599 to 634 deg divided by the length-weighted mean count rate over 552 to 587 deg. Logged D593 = 1.1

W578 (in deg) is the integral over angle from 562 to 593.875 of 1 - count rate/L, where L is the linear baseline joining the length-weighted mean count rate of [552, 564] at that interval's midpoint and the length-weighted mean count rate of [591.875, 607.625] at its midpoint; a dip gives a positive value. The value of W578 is 7.9 deg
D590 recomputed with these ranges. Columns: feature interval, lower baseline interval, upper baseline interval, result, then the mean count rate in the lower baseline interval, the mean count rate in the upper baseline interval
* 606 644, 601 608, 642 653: 5.6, 83.6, 66.3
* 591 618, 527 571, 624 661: -4.8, 75.2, 59.2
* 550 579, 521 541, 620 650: -2.1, 71.4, 56.1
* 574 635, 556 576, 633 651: 1.1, 71.8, 57.3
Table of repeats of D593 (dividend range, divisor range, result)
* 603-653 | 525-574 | 0.89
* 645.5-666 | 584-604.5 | 1.17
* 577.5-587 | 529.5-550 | 0.58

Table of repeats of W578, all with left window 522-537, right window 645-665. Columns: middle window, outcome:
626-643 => 4.9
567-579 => 1.2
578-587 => 3.5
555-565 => -0.9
